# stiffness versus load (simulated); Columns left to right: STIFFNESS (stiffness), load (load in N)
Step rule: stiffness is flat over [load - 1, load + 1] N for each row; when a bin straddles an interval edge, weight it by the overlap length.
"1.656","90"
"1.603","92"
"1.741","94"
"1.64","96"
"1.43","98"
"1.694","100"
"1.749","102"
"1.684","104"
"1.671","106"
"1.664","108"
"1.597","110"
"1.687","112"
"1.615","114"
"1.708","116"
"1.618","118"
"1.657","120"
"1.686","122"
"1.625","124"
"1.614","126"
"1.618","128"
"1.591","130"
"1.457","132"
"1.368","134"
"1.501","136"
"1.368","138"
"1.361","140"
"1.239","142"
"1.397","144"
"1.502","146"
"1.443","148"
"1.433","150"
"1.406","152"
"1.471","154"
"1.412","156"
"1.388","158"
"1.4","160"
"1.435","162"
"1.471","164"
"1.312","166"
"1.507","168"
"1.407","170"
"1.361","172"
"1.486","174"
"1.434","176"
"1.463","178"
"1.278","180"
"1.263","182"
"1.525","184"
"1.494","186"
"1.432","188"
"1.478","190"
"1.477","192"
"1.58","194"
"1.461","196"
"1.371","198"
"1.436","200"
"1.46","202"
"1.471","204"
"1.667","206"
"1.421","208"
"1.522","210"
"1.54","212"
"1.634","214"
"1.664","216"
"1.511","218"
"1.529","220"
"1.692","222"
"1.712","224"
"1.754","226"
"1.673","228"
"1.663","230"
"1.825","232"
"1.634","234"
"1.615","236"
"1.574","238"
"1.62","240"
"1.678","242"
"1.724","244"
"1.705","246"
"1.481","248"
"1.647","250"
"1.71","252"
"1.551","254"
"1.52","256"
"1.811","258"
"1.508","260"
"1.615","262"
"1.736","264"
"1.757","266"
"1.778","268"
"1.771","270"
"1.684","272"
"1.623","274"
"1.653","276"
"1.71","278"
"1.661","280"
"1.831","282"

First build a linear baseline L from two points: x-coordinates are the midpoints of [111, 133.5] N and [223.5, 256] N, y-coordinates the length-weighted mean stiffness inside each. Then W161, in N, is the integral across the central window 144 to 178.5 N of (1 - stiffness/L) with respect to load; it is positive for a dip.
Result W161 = 4.3 N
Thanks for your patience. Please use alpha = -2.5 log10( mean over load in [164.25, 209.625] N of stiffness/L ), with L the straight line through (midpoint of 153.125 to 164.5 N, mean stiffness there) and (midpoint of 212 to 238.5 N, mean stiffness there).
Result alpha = 0.05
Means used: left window 1.43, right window 1.65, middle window 1.45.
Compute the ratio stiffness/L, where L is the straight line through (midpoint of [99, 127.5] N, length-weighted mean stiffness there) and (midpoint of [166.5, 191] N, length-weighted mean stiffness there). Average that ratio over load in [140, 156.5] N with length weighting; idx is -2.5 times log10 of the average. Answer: 0.092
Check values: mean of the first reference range 1.66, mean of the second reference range 1.42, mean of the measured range 1.41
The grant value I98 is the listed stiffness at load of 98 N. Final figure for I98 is 1.43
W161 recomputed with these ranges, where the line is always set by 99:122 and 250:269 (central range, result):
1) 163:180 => 2.5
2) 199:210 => 1.1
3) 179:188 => 1.5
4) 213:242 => 0.2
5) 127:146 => 2.6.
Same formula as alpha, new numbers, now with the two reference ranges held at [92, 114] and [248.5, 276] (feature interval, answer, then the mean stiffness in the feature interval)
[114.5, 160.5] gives 0.11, 1.49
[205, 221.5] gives 0.07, 1.56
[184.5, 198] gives 0.12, 1.48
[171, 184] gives 0.19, 1.39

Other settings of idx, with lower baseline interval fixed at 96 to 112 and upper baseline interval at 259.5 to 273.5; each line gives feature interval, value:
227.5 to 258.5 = 0.03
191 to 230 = 0.08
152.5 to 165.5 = 0.17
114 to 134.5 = 0.03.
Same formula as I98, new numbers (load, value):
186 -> 1.494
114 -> 1.615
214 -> 1.634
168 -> 1.507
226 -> 1.754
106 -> 1.671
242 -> 1.678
